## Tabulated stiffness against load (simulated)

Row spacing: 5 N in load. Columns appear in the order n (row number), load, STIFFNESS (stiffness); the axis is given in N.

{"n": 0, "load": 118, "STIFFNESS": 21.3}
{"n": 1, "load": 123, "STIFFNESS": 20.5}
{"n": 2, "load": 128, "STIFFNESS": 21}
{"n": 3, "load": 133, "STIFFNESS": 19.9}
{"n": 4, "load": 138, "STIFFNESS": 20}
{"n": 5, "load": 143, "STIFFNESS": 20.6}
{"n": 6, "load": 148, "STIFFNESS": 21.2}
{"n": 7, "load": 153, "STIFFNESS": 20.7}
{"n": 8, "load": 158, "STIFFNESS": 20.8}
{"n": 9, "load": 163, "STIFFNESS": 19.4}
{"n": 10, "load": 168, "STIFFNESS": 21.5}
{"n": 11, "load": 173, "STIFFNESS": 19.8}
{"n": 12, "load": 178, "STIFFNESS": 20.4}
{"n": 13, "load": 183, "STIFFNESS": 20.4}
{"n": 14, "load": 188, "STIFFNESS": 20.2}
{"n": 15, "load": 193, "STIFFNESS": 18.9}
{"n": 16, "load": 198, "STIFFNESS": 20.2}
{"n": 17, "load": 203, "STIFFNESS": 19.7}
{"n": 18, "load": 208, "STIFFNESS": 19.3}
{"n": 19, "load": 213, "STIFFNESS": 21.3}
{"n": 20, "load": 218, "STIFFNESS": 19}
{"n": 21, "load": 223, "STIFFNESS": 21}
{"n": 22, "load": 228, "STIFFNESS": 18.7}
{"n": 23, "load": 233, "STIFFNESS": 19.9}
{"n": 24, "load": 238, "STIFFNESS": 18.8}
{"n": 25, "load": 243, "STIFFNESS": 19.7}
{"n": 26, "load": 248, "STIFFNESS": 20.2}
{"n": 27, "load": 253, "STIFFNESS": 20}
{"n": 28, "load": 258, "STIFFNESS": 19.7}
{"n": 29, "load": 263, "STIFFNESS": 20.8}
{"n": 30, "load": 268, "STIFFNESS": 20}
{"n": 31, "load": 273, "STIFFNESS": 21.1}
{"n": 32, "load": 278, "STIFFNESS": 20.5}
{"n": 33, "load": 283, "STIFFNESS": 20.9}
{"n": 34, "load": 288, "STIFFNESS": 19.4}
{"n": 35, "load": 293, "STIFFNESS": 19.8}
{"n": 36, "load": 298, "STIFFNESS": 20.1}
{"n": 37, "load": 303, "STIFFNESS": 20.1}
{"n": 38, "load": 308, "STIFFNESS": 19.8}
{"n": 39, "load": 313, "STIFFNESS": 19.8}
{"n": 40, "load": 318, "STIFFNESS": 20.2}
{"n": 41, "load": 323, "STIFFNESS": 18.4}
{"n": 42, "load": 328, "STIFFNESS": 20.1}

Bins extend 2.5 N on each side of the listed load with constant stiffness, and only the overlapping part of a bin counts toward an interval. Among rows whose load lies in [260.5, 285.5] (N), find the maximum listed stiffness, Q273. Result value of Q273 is 21.1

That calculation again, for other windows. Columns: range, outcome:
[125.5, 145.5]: 21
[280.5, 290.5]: 20.9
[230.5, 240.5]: 19.9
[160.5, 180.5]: 21.5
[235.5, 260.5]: 20.2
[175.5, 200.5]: 20.4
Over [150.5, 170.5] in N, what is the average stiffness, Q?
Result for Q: 20.6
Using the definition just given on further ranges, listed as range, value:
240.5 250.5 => 19.9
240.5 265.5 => 20.1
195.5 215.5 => 20.1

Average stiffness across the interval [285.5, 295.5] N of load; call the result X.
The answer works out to 19.6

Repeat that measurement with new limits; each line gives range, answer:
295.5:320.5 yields 20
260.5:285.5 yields 20.7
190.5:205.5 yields 19.6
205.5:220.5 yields 19.9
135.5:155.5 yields 20.6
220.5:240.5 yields 19.6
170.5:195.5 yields 19.9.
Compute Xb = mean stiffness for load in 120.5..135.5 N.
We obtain 20.5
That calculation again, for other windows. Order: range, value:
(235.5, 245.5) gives 19.2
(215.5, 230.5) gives 19.6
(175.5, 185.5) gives 20.4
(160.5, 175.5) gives 20.2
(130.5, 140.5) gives 19.9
